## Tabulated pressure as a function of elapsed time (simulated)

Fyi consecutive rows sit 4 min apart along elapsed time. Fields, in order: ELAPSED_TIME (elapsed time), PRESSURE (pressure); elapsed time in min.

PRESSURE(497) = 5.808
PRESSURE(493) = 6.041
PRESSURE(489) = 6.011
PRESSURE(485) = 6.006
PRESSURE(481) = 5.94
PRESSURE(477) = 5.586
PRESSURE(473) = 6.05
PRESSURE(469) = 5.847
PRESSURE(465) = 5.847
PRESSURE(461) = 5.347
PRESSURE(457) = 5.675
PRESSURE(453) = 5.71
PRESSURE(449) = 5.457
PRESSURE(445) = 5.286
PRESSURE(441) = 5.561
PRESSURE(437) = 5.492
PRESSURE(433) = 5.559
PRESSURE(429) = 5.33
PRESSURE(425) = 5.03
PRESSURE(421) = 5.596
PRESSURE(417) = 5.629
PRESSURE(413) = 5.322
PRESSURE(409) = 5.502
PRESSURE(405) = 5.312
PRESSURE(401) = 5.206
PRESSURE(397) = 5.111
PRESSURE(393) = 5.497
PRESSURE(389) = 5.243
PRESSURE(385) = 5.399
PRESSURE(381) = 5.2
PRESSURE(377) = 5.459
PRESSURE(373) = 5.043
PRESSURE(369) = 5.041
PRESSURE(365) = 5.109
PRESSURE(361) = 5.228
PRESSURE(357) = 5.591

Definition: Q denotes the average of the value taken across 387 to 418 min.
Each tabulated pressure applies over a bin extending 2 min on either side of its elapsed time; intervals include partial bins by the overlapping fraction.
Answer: 5.34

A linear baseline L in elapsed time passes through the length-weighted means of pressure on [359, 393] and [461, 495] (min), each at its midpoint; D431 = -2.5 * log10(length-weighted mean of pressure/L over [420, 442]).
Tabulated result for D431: 0.03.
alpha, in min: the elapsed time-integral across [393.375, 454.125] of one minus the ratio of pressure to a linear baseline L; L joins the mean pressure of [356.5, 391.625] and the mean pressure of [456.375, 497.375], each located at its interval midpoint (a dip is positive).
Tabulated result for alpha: 1.4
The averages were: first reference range 5.25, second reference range 5.84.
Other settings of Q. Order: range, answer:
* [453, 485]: 5.77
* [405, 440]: 5.43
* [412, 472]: 5.52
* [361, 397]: 5.24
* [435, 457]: 5.52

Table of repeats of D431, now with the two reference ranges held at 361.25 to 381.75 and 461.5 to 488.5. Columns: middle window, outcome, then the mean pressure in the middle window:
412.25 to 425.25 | 0.01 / 5.45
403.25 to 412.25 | 0.00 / 5.4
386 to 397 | 0.00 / 5.33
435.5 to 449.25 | 0.04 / 5.45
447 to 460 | 0.02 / 5.59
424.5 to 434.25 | 0.05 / 5.33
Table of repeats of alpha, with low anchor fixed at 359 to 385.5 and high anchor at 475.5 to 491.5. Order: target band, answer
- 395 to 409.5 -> 0.4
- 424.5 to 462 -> 1.2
